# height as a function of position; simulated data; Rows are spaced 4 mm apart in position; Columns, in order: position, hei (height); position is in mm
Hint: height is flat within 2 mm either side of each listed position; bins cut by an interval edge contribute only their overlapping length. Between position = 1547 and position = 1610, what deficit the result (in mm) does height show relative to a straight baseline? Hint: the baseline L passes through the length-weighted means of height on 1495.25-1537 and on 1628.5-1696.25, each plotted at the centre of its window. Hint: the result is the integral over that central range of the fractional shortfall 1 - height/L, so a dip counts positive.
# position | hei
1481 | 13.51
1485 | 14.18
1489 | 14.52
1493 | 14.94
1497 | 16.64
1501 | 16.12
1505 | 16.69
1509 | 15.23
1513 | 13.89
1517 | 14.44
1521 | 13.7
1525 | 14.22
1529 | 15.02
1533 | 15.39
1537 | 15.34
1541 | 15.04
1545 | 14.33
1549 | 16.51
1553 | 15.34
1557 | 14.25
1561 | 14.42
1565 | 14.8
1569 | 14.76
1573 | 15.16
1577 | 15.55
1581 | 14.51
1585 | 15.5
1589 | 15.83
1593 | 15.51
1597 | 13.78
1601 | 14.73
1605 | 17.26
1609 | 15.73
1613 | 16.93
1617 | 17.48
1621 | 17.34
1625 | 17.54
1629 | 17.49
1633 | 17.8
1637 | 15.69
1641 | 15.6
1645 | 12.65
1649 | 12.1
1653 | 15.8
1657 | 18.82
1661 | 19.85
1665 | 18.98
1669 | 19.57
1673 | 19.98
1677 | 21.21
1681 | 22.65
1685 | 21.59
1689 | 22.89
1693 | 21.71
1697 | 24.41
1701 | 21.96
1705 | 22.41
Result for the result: 5.3 mm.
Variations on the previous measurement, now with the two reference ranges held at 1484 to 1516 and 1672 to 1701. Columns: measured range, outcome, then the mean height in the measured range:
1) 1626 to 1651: 6.2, 15.3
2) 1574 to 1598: 4.2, 15.2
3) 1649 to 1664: 2.6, 17.4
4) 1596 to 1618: 3.7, 16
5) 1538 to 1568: 3.9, 15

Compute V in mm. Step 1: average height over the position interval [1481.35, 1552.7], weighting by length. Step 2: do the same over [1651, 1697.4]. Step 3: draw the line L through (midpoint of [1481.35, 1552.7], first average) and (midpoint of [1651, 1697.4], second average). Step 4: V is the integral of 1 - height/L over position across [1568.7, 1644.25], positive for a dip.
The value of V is 9.0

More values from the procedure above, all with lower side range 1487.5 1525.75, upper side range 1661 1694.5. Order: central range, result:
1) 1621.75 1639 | 2.0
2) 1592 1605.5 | 2.3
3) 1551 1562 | 1.4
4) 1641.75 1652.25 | 3.6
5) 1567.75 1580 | 1.6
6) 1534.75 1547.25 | 1.0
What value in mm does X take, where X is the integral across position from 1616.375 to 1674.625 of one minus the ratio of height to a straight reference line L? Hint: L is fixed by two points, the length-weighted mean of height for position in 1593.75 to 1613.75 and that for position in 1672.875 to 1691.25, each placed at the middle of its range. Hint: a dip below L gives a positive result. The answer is 5.53 mm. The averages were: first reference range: 15.6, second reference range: 21.8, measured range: 17.1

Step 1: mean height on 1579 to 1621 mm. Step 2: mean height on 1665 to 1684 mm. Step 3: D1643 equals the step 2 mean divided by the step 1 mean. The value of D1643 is 1.3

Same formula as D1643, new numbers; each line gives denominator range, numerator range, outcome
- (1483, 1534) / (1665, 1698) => 1.43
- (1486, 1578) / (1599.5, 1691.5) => 1.19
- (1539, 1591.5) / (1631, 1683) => 1.18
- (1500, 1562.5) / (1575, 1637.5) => 1.08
